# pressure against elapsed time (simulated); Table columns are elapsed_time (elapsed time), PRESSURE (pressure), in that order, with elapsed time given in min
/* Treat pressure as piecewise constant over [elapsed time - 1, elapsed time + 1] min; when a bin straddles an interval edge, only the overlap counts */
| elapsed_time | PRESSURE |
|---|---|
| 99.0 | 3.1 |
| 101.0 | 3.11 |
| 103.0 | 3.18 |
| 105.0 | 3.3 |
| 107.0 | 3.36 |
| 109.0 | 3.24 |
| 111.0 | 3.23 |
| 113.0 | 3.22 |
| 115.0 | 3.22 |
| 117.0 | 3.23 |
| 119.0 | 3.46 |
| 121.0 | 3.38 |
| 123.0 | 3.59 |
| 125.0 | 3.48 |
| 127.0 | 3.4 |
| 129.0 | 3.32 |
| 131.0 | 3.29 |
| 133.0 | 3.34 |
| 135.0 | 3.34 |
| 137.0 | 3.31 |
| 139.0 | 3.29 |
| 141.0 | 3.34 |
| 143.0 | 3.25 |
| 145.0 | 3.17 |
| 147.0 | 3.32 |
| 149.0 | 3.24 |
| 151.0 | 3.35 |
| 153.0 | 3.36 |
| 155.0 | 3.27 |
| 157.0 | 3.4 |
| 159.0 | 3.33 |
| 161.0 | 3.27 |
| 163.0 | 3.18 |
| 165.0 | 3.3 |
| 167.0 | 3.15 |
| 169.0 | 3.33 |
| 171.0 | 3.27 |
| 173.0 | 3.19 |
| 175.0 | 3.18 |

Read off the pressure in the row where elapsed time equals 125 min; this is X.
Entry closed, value 3.48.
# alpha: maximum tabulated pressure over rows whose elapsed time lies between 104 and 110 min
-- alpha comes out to 3.36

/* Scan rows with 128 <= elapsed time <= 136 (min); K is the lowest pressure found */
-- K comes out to 3.29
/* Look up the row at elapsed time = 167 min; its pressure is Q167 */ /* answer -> 3.15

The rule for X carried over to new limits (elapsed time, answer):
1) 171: 3.27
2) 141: 3.34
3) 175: 3.18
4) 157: 3.4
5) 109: 3.24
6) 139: 3.29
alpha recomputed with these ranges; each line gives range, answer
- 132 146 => 3.34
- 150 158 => 3.4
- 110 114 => 3.23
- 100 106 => 3.3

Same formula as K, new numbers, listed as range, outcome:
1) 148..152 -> 3.24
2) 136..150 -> 3.17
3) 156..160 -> 3.33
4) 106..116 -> 3.22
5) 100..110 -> 3.11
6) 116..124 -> 3.23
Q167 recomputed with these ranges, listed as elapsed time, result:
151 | 3.35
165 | 3.3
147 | 3.32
